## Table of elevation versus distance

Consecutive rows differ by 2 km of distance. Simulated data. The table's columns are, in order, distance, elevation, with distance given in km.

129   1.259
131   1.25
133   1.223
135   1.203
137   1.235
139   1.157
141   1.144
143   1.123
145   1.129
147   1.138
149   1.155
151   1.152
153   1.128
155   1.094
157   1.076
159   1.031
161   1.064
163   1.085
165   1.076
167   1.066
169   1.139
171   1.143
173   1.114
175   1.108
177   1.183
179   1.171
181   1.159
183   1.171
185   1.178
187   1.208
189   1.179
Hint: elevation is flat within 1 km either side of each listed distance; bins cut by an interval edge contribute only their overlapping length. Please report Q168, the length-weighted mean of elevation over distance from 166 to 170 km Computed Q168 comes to 1.1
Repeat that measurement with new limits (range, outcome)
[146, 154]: 1.14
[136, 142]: 1.18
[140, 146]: 1.13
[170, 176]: 1.12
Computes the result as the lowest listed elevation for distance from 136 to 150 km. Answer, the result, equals 1.123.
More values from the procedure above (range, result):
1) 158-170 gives 1.031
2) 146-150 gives 1.138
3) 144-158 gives 1.076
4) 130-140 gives 1.157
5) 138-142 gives 1.144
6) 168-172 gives 1.139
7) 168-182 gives 1.108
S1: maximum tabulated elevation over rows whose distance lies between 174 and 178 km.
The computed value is 1.183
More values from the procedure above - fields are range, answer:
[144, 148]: 1.138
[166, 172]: 1.143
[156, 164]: 1.085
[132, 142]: 1.235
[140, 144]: 1.144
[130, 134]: 1.25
